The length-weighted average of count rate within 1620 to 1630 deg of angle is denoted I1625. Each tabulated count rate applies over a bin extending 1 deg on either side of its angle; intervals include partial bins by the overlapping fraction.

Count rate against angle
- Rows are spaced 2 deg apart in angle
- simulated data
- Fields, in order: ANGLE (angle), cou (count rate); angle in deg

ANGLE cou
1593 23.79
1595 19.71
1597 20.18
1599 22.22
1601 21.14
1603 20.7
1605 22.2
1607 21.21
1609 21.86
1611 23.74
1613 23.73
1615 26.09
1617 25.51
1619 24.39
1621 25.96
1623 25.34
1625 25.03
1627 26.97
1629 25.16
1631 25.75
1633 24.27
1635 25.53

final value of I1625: 25.7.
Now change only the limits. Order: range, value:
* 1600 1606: 21.3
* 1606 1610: 21.5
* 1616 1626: 25.2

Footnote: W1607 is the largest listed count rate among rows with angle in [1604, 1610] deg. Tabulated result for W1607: 22.2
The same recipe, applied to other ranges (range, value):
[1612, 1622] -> 26.09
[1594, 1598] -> 20.18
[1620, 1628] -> 26.97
